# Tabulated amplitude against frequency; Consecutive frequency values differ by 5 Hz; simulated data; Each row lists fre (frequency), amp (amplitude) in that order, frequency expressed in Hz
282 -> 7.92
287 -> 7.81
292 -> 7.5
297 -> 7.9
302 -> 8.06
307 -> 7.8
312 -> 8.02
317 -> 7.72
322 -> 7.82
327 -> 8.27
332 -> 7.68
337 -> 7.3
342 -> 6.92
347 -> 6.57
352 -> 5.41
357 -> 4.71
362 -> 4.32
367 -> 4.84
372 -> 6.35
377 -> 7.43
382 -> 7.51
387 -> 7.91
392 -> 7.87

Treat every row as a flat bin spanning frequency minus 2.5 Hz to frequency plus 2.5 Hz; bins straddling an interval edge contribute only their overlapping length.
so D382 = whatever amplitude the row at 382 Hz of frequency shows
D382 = 7.51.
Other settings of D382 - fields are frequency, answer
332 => 7.68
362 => 4.32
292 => 7.5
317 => 7.72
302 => 8.06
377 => 7.43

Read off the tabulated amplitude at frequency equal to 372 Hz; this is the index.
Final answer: 6.35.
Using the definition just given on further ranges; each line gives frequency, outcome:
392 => 7.87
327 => 8.27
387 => 7.91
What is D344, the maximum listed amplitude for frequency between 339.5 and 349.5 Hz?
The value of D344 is 6.92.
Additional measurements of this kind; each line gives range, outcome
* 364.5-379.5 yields 7.43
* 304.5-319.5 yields 8.02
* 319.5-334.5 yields 8.27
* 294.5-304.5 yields 8.06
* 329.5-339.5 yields 7.68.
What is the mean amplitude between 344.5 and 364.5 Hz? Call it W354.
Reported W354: 5.25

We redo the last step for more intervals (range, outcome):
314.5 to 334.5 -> 7.87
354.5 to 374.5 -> 5.06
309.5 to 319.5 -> 7.87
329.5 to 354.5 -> 6.78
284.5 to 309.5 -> 7.81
